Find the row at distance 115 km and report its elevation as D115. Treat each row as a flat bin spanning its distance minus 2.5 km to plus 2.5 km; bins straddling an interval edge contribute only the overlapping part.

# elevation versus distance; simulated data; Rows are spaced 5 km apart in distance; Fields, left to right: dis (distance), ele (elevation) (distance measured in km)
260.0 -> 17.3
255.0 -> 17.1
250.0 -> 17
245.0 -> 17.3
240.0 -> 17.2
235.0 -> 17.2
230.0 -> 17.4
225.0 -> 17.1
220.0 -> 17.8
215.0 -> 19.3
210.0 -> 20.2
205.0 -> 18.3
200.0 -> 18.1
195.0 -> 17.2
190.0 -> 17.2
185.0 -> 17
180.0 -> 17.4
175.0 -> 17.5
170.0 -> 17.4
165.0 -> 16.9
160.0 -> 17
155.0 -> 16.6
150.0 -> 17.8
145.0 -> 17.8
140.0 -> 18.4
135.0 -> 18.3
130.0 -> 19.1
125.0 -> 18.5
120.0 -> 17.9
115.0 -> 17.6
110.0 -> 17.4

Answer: 17.6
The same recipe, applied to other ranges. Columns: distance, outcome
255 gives 17.1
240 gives 17.2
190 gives 17.2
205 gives 18.3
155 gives 16.6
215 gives 19.3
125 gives 18.5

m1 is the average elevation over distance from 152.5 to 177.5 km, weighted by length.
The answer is 17.1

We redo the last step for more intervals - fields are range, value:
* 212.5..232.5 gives 17.9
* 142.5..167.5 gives 17.2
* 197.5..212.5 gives 18.9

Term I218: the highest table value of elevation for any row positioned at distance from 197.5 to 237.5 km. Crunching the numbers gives 20.2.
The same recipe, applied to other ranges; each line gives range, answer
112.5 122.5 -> 17.9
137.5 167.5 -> 18.4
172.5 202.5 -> 18.1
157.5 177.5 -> 17.5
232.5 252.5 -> 17.3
